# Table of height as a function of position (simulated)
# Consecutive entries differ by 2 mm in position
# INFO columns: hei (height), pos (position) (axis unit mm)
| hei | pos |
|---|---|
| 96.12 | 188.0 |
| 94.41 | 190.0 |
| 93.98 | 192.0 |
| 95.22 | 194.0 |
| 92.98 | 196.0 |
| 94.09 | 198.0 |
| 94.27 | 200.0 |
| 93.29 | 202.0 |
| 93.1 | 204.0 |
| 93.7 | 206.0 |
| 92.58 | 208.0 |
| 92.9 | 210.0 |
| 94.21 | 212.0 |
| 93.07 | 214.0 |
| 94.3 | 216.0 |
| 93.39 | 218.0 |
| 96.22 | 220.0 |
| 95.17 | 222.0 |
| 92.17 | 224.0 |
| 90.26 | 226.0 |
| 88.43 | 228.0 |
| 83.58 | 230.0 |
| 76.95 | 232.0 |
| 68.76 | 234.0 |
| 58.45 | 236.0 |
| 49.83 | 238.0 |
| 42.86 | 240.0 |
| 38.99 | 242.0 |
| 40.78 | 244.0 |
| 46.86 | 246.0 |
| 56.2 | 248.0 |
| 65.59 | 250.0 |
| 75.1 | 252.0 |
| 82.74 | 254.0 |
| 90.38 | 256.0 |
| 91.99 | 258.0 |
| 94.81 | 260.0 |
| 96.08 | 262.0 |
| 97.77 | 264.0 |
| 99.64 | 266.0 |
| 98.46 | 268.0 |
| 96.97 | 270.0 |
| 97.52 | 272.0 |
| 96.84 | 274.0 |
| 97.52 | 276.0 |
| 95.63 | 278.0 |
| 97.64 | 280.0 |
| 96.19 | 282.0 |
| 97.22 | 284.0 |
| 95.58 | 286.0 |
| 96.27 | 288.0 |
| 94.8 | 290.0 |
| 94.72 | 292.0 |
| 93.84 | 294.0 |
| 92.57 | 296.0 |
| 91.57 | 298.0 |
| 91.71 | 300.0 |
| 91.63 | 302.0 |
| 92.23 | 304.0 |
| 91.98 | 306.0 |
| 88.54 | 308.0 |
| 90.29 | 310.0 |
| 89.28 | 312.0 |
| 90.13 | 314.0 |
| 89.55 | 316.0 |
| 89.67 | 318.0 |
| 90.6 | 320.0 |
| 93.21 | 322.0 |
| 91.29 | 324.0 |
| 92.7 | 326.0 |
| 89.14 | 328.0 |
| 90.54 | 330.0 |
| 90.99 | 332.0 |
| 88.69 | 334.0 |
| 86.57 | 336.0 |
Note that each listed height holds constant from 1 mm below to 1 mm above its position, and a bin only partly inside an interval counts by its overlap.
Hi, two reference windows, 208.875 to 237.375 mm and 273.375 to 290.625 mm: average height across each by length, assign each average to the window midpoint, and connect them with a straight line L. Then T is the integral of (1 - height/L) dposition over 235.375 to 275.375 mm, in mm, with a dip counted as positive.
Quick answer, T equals 7.0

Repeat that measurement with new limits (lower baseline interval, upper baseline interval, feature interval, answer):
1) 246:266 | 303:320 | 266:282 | -2.33 mm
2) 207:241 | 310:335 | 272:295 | -2.31 mm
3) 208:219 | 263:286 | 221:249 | 8.37 mm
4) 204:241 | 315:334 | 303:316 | -0.10 mm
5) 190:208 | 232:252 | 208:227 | -4.19 mm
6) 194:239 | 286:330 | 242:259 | 4.23 mm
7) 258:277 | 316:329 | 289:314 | 0.38 mm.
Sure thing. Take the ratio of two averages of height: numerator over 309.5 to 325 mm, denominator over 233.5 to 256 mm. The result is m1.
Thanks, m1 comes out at 1.6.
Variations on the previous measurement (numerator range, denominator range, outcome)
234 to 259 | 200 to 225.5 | 0.66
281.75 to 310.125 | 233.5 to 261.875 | 1.43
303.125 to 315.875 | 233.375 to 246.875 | 1.84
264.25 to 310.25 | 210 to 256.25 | 1.27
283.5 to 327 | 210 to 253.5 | 1.25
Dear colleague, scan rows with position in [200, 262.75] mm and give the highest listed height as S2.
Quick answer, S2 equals 96.22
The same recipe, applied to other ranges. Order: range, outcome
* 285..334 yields 96.27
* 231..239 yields 76.95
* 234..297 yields 99.64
